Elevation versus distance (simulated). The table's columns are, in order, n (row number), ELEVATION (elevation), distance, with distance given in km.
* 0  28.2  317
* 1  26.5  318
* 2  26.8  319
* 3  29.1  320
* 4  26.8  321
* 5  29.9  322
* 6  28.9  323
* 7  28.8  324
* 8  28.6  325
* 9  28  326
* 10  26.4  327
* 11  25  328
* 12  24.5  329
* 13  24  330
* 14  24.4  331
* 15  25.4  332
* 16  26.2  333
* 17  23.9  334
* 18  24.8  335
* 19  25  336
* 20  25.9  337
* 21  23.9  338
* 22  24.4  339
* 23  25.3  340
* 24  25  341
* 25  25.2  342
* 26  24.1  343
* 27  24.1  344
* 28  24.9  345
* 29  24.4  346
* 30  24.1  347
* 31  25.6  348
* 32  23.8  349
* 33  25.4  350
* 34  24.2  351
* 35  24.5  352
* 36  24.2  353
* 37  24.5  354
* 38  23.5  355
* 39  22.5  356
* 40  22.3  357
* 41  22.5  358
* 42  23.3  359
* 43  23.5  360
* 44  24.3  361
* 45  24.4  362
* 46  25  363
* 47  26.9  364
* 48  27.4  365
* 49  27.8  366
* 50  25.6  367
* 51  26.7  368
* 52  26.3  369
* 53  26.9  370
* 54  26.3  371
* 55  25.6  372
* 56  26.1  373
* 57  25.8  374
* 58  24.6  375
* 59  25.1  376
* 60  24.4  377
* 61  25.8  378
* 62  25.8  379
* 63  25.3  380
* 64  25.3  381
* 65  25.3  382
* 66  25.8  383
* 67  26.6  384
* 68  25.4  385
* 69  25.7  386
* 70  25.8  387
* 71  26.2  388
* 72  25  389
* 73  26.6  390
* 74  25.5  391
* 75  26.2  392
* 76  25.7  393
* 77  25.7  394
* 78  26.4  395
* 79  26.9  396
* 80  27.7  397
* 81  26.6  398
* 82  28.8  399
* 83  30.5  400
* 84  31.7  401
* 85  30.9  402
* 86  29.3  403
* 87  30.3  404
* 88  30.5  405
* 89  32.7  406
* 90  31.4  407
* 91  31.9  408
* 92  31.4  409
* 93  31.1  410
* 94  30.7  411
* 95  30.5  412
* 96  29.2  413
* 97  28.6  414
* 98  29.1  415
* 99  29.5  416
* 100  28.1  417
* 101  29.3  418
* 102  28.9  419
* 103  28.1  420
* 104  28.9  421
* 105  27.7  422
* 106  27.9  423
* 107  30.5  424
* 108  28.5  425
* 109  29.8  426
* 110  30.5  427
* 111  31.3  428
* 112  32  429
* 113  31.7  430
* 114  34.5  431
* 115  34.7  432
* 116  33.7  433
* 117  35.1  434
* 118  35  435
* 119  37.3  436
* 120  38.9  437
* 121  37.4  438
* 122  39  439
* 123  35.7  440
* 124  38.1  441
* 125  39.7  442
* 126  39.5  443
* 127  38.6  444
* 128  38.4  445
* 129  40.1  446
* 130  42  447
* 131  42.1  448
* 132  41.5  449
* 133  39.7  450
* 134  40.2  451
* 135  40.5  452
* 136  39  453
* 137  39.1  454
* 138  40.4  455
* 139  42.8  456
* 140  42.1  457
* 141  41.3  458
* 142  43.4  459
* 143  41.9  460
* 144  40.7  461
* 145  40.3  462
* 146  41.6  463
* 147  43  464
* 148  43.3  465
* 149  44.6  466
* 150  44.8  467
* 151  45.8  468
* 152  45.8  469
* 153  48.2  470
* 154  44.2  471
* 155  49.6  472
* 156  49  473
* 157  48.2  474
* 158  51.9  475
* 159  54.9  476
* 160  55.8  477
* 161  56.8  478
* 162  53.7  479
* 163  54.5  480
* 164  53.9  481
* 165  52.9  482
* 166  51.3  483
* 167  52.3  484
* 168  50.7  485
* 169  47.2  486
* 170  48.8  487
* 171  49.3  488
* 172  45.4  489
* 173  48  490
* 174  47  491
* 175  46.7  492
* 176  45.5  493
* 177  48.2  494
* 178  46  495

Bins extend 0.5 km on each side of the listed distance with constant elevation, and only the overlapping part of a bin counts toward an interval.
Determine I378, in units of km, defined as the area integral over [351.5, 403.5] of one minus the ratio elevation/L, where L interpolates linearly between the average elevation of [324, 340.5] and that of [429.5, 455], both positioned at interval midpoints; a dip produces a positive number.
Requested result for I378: 8.07 km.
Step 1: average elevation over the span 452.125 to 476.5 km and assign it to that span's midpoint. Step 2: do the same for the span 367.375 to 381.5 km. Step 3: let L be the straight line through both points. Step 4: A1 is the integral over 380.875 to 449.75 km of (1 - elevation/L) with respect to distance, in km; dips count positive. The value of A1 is 6.0 km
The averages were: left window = 25.7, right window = 44.4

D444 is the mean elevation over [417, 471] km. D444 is 37.6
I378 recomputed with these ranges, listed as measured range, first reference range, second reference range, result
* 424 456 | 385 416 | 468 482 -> 2.9 km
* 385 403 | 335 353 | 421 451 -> 2.0 km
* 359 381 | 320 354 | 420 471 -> 2.8 km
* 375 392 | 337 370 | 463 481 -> 2.9 km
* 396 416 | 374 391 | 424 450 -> 0.0 km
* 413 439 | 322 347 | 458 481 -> 5.7 km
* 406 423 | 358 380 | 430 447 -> 1.8 km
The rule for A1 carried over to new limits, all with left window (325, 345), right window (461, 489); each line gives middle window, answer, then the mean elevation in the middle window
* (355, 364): 1.7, 23.7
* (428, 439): 1.8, 35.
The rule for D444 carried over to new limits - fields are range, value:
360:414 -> 27.2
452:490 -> 46.9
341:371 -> 24.8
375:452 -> 31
